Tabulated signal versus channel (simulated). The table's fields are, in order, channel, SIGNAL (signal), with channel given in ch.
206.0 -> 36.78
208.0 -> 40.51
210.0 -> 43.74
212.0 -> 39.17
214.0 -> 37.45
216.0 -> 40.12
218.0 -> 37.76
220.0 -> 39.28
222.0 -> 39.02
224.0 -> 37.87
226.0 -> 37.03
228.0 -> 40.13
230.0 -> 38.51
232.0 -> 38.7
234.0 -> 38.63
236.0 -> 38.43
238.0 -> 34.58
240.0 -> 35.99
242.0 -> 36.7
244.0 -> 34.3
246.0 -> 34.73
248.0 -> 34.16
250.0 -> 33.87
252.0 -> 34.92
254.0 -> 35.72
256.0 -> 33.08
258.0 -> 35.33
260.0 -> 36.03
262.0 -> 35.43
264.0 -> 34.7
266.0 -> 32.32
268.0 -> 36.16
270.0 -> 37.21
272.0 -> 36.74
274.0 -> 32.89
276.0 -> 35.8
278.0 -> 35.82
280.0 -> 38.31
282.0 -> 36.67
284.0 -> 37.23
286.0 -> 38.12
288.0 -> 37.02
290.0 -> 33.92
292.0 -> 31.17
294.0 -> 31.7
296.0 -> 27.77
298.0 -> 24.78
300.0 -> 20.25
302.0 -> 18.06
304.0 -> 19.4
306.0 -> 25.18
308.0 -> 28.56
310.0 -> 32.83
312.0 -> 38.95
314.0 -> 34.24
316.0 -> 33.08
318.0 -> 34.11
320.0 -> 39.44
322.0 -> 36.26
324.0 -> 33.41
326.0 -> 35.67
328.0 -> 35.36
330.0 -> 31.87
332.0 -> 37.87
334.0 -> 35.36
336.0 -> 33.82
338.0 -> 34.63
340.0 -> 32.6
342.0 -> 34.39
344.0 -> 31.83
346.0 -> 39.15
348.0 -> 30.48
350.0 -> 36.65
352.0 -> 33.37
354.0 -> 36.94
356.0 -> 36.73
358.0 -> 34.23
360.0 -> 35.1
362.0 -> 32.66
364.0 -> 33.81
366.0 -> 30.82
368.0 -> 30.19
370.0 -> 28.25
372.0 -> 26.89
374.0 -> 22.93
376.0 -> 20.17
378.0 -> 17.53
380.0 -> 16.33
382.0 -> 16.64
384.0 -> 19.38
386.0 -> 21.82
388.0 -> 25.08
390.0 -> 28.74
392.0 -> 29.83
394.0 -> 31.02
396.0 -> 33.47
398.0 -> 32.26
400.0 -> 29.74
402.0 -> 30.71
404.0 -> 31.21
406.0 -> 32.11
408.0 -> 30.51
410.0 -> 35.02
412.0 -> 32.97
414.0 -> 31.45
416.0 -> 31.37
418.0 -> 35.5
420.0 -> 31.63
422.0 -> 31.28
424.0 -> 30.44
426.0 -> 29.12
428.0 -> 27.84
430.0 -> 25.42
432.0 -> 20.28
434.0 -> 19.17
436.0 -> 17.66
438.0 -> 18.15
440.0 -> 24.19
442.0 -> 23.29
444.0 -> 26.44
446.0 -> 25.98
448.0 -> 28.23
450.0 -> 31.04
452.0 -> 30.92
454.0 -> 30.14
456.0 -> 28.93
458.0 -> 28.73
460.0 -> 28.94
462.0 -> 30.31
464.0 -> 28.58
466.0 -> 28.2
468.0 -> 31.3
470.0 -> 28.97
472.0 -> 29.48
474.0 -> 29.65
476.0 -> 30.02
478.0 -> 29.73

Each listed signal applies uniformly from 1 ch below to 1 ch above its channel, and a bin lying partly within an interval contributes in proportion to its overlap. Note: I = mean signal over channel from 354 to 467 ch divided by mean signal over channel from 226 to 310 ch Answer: 0.83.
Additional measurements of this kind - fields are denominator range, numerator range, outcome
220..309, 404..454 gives 0.82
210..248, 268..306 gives 0.84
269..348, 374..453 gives 0.82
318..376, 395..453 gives 0.85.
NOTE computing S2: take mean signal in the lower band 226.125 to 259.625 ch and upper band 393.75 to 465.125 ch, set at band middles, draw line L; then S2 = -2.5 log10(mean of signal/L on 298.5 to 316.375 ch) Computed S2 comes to 0.21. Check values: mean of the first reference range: 36.1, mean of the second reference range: 28.7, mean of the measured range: 27.6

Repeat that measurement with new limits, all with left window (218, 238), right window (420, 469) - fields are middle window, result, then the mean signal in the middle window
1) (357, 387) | 0.20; 25.8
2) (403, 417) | -0.12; 32.1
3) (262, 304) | 0.09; 32.6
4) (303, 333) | 0.02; 33.1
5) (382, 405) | 0.06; 28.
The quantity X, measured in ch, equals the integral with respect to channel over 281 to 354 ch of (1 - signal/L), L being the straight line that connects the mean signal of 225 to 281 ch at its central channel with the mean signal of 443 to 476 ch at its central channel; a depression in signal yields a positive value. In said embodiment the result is 2.3 ch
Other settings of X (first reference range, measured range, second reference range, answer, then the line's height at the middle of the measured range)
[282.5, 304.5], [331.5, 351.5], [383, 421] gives -3.2 ch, 29.8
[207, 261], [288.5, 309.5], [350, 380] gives 4.4 ch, 33.5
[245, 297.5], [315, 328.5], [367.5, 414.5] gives -1.6 ch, 31.6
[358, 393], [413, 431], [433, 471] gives -2.7 ch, 26.4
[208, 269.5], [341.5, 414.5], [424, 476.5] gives 1.6 ch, 30.4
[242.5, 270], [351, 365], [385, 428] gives -1.2 ch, 32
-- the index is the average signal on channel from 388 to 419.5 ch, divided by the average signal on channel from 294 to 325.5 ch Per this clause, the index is 1.05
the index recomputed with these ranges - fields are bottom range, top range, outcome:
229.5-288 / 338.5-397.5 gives 0.82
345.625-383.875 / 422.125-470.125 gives 0.92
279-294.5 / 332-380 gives 0.88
